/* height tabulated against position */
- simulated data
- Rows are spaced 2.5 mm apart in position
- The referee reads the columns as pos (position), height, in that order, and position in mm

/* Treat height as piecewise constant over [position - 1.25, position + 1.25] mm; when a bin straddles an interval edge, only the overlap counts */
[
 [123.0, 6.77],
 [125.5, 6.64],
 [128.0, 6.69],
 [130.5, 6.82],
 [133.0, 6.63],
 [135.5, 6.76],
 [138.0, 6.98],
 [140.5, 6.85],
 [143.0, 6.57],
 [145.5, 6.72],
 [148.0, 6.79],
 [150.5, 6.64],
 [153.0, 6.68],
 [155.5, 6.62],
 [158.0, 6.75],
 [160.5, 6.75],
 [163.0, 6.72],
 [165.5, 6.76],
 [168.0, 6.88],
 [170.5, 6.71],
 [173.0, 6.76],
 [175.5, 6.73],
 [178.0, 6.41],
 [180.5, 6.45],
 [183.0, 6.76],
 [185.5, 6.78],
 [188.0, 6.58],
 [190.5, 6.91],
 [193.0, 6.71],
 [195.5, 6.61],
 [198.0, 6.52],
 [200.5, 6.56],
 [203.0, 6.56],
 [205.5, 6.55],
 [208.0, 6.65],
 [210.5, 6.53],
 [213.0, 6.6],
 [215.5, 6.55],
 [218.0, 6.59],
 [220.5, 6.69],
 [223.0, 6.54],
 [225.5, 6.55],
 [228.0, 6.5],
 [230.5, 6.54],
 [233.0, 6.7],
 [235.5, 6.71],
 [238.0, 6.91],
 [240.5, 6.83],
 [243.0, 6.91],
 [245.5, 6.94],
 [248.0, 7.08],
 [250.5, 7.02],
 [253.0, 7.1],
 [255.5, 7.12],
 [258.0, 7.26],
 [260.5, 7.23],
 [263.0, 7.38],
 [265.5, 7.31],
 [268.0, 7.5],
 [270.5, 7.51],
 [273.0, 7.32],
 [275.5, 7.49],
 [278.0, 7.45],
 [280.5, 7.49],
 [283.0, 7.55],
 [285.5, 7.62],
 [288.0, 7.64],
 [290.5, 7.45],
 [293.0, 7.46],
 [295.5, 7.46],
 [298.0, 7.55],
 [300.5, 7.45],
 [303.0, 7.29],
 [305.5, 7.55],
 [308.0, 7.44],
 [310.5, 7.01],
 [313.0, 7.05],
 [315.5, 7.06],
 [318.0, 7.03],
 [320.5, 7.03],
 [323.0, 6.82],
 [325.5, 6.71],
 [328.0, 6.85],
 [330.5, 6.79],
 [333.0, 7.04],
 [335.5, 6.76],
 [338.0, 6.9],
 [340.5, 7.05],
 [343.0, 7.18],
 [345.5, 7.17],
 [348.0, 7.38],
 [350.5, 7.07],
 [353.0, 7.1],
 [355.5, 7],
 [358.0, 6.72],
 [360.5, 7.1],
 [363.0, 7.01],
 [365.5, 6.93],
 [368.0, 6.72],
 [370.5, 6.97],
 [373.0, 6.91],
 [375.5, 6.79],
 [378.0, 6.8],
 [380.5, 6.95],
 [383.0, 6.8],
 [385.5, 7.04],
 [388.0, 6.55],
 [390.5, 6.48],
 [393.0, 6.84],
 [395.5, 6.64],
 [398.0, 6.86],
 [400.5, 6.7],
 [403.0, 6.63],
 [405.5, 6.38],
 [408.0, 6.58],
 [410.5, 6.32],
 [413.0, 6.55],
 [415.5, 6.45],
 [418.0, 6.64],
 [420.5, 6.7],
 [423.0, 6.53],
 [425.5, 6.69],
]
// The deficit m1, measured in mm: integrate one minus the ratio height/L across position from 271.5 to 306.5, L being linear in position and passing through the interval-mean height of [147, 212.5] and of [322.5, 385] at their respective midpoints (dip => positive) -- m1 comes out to -3.3 mm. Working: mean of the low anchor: 6.67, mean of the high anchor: 6.94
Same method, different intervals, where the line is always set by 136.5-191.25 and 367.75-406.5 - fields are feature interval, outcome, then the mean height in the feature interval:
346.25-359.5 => -0.6 mm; 7.06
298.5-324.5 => -1.7 mm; 7.18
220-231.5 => 0.3 mm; 6.56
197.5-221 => 0.5 mm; 6.58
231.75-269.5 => -1.9 mm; 7.07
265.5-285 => -2.1 mm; 7.47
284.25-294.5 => -1.2 mm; 7.54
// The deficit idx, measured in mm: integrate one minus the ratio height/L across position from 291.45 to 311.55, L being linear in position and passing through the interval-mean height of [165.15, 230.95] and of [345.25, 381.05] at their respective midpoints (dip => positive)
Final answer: -1.66 mm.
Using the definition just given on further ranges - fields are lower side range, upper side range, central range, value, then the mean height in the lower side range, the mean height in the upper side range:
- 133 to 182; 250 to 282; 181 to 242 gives 3.3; 6.71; 7.33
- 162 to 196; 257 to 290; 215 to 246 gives 1.8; 6.7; 7.44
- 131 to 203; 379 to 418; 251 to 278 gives -2.6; 6.7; 6.65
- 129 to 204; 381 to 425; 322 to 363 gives -2.0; 6.7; 6.64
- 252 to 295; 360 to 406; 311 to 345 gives 0.7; 7.41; 6.8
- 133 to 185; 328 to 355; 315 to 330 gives 0.2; 6.71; 7.03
